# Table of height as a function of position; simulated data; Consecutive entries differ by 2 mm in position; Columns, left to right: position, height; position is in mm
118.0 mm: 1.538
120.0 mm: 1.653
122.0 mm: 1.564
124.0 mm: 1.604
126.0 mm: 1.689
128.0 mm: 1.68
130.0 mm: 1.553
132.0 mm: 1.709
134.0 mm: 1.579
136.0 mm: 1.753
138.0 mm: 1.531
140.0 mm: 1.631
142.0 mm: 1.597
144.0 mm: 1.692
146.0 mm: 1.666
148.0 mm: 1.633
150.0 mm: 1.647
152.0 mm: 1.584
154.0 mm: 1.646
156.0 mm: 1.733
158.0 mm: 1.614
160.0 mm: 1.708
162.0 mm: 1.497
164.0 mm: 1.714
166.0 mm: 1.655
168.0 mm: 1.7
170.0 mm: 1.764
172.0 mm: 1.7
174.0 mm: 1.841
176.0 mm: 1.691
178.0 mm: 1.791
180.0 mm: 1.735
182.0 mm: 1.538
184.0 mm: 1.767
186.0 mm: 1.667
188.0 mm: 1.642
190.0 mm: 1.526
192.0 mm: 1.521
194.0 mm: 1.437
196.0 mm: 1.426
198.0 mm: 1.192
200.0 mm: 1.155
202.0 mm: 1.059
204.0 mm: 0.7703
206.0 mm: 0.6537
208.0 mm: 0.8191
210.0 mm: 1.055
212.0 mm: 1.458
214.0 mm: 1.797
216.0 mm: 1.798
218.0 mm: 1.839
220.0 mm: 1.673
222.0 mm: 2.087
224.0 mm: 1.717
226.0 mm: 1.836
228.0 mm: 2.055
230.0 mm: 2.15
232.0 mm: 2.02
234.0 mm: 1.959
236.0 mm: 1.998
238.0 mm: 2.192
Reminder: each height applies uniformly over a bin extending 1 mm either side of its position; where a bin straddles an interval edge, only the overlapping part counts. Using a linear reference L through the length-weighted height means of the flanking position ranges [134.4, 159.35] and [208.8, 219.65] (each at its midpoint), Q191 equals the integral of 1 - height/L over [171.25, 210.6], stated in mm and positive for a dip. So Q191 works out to 5.0 mm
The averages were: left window 1.64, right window 1.58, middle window 1.4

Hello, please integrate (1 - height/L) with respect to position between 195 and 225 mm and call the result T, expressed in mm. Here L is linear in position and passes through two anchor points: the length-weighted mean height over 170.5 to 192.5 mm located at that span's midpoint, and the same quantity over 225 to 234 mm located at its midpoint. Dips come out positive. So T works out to 8.26 mm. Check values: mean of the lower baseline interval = 1.68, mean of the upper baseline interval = 2.01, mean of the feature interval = 1.37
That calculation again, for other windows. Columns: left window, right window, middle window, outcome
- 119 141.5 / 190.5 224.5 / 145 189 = -4.97 mm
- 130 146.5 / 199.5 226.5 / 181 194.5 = -0.97 mm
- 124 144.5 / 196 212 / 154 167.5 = -2.43 mm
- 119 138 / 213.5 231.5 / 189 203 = 3.75 mm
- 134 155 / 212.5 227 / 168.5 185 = -0.18 mm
